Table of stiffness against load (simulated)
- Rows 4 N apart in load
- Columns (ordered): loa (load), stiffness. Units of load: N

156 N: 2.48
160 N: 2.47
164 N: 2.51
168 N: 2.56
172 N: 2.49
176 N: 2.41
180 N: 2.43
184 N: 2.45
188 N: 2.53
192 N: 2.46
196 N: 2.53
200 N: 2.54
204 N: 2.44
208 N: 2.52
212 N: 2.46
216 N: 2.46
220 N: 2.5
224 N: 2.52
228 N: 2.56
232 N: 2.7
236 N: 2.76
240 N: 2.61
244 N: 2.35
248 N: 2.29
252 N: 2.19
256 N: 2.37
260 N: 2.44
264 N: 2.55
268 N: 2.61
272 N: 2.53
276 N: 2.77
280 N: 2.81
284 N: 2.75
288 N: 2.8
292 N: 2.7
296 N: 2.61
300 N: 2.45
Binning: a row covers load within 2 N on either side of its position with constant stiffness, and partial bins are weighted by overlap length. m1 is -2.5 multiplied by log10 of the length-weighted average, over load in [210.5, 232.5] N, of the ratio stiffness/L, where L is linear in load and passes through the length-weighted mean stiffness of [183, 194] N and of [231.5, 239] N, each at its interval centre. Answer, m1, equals 0.05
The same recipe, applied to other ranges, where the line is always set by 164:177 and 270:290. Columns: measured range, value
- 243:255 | 0.17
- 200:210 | 0.03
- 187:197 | 0.02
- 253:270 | 0.09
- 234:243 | 0.00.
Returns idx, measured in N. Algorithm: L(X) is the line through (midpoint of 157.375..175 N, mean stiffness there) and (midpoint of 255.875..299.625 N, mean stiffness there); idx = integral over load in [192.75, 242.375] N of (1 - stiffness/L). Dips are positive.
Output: 0.3 N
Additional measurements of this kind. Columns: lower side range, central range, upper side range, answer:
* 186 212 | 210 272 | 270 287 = 2.9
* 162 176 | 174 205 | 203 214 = 0.2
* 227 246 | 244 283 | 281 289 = 2.8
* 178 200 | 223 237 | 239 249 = -1.2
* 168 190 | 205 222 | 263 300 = 0.4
